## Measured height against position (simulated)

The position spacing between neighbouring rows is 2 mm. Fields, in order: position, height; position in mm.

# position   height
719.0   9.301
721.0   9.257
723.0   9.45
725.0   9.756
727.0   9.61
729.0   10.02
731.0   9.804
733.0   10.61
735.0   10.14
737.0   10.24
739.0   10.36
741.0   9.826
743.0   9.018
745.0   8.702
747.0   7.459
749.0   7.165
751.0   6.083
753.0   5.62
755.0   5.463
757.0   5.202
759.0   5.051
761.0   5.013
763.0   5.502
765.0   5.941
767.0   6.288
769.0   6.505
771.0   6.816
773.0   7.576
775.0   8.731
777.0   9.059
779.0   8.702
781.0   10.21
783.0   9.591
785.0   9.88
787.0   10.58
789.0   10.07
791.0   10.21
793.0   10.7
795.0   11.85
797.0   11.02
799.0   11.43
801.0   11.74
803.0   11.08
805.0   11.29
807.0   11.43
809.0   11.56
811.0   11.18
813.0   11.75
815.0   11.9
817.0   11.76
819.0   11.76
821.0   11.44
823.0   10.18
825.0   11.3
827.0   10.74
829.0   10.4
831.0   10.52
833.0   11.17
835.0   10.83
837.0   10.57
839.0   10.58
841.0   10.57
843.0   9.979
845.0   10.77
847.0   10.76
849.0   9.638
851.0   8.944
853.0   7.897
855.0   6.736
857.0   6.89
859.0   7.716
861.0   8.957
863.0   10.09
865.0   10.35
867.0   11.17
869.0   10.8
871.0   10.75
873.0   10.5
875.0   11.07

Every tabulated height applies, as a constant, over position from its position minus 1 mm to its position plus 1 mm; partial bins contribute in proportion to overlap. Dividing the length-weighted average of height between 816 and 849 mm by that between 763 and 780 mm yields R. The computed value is 1.5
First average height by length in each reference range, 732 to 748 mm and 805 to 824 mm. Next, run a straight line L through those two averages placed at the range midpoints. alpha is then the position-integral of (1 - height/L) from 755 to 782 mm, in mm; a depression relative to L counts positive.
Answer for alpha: 8.9 mm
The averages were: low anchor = 9.54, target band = 6.91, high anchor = 11.4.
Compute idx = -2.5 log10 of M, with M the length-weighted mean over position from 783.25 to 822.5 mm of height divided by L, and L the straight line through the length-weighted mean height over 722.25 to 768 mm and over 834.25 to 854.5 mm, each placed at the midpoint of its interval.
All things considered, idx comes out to -0.219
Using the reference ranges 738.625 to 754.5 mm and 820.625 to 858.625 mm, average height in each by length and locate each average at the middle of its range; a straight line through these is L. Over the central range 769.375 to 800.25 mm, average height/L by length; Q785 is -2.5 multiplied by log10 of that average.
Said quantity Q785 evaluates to -0.115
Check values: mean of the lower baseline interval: 7.86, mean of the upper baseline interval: 9.93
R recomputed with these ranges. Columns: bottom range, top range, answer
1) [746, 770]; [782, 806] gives 1.82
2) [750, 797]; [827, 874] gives 1.25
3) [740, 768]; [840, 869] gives 1.42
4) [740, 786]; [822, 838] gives 1.45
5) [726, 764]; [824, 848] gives 1.35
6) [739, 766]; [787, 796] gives 1.58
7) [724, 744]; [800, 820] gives 1.16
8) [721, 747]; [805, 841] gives 1.15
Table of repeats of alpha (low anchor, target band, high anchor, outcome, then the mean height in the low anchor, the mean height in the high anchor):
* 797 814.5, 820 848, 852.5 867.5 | -2.0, 11.4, 8.67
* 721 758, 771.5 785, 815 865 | 0.3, 8.6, 10.1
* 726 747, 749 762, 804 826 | 5.9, 9.72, 11.4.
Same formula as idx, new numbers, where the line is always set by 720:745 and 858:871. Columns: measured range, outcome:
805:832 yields -0.14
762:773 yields 0.48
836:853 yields -0.02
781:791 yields -0.02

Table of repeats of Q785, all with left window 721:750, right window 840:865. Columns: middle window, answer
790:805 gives -0.20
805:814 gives -0.23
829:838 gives -0.17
